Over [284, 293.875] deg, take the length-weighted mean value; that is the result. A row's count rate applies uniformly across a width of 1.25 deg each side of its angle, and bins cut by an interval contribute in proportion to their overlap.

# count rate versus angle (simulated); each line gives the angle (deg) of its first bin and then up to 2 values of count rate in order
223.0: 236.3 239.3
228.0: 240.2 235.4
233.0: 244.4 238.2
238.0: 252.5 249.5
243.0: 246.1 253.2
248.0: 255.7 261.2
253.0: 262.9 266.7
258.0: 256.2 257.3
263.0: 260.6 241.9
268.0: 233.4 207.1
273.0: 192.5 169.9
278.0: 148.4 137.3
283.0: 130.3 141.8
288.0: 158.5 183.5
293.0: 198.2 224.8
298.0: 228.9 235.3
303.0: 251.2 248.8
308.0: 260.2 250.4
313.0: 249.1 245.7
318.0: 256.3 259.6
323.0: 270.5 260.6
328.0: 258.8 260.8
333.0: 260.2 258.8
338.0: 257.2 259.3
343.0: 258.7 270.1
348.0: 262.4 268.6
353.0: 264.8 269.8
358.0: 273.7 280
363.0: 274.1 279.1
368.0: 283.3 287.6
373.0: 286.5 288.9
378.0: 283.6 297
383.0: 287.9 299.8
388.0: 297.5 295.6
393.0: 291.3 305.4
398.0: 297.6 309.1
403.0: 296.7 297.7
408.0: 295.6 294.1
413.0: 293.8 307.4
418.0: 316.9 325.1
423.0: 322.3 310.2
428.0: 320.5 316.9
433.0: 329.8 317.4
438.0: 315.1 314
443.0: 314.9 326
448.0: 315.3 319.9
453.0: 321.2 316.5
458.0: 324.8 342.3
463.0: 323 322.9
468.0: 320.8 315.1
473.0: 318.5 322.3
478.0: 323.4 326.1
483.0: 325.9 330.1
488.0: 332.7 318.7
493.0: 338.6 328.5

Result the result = 168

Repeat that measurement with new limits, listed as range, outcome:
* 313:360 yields 262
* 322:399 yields 277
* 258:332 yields 222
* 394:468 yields 314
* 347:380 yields 278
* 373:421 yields 298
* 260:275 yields 228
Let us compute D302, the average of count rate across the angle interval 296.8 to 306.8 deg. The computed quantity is 241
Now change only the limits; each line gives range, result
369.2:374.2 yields 287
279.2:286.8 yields 137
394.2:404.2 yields 302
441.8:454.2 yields 319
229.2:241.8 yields 244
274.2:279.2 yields 160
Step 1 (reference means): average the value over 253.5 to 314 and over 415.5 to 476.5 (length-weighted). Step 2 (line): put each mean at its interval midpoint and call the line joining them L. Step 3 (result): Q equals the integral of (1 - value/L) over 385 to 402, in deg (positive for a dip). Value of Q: -0.8 deg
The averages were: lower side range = 214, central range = 299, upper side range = 320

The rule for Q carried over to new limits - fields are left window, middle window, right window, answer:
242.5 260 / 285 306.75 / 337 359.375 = 4.3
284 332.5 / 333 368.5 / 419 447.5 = -0.7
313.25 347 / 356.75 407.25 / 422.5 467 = -0.6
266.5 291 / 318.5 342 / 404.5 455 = -4.4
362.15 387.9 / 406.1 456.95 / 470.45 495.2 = -1.1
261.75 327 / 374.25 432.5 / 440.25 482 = -3.5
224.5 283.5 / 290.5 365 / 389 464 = 2.9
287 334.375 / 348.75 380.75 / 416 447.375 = -0.4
